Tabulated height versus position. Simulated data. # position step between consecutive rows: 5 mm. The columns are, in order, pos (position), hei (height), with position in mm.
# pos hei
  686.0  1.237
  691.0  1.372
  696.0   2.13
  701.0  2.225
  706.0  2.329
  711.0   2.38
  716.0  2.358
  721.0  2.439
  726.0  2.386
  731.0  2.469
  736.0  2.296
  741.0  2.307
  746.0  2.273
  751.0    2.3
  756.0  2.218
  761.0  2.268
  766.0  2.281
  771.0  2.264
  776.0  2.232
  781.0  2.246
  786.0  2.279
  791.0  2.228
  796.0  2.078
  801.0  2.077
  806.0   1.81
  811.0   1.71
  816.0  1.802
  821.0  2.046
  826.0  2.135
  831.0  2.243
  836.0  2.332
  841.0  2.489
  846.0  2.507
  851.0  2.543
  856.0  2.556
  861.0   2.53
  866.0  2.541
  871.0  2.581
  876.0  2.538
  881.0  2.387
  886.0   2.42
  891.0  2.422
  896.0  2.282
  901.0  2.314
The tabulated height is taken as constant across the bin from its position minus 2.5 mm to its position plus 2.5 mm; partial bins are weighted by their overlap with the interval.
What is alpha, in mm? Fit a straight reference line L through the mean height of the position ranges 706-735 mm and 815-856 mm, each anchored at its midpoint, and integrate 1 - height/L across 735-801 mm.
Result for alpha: 3.1 mm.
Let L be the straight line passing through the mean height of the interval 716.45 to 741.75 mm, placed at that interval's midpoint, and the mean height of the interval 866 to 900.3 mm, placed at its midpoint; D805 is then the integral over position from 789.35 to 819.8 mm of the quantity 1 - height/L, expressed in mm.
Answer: 5.8 mm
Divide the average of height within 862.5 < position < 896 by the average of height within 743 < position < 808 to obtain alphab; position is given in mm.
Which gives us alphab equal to 1.1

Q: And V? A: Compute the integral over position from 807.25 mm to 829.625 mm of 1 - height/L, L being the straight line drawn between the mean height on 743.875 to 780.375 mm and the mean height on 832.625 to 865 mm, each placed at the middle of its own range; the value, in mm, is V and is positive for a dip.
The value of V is 4.4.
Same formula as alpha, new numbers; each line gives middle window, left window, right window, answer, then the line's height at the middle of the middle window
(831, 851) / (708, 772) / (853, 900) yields 0.0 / 2.43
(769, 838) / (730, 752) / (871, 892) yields 8.1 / 2.38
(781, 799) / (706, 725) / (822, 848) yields 1.1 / 2.34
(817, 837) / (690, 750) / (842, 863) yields 2.7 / 2.48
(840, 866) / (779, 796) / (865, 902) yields -1.7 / 2.37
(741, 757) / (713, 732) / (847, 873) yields 1.1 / 2.43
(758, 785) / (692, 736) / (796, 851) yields -0.5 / 2.21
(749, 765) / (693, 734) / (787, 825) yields -0.7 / 2.17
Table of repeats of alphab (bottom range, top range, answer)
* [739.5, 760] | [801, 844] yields 0.91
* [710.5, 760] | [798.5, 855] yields 0.93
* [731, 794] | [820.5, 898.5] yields 1.06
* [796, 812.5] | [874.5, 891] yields 1.28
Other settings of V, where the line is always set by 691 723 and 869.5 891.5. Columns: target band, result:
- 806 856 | 4.3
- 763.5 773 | 0.2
